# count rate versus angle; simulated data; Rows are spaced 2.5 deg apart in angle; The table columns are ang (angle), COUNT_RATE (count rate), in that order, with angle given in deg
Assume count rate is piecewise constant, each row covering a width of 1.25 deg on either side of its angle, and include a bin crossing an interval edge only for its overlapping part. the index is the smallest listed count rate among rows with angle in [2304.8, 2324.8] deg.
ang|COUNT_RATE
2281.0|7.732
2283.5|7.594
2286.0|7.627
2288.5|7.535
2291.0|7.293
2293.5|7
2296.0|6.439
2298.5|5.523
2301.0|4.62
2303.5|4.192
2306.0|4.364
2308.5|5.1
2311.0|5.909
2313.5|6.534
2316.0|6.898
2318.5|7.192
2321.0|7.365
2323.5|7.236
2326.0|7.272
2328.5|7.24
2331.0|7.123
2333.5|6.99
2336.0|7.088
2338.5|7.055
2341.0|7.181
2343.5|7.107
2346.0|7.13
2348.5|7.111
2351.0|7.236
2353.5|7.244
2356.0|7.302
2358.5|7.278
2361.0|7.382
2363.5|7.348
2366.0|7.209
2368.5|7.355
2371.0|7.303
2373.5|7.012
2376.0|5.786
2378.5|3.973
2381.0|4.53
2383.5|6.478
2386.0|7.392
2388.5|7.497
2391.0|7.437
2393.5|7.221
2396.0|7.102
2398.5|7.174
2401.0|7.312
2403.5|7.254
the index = 4.364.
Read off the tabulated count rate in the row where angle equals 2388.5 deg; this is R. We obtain 7.497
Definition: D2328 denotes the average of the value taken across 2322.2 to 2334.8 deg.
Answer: 7.17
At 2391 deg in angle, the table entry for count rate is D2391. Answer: 7.437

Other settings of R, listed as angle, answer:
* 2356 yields 7.302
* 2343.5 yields 7.107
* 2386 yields 7.392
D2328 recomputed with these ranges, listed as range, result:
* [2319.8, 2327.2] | 7.29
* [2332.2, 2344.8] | 7.08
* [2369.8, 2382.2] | 5.72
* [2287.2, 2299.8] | 6.75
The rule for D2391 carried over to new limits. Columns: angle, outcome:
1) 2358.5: 7.278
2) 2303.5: 4.192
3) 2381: 4.53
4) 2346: 7.13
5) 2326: 7.272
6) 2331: 7.123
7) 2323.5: 7.236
